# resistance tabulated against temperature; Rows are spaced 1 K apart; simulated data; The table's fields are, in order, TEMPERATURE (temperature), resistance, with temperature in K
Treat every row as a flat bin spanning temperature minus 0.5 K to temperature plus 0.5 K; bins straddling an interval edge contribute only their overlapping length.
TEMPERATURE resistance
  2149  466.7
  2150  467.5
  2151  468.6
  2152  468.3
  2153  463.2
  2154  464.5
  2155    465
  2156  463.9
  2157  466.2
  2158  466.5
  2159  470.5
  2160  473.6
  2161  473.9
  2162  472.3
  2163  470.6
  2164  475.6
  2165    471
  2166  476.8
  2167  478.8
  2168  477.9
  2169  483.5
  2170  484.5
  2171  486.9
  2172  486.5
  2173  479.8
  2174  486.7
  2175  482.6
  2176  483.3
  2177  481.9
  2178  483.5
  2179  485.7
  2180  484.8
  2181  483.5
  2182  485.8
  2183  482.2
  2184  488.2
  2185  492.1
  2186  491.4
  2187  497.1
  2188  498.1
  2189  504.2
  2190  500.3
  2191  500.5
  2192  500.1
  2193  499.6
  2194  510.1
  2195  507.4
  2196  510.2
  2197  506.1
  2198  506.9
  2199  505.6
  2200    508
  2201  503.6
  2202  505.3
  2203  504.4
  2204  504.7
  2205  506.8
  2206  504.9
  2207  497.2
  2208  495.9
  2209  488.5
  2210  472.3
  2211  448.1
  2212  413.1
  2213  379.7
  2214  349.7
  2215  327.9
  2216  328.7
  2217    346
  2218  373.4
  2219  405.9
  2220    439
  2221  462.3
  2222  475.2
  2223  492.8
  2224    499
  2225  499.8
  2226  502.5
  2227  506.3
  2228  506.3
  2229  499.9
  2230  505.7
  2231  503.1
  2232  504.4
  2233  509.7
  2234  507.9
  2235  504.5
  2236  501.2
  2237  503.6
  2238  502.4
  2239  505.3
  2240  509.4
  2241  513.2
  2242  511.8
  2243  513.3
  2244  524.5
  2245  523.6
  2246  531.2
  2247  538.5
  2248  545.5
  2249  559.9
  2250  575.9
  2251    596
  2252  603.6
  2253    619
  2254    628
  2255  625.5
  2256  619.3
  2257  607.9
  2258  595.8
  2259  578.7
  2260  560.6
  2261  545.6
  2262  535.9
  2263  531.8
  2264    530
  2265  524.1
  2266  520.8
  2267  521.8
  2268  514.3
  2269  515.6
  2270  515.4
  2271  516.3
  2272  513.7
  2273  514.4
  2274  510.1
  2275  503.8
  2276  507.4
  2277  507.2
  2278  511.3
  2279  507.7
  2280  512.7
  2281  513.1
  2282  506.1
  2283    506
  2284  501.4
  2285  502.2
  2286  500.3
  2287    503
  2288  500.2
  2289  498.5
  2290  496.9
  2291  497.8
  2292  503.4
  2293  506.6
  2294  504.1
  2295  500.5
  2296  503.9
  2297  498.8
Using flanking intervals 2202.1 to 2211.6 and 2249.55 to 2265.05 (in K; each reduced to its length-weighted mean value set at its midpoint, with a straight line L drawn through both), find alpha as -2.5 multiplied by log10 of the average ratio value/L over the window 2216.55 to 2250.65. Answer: 0.09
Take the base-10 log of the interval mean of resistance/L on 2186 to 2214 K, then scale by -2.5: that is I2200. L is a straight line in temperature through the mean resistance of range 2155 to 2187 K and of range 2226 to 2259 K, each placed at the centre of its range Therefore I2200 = 0.032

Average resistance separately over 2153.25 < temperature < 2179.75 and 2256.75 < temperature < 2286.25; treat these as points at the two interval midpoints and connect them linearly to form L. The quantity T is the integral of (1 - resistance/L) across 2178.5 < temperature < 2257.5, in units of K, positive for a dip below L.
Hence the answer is 0.25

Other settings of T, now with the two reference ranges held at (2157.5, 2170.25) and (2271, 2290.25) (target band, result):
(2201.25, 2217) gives 1.32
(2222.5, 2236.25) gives -0.29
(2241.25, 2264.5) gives -3.06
